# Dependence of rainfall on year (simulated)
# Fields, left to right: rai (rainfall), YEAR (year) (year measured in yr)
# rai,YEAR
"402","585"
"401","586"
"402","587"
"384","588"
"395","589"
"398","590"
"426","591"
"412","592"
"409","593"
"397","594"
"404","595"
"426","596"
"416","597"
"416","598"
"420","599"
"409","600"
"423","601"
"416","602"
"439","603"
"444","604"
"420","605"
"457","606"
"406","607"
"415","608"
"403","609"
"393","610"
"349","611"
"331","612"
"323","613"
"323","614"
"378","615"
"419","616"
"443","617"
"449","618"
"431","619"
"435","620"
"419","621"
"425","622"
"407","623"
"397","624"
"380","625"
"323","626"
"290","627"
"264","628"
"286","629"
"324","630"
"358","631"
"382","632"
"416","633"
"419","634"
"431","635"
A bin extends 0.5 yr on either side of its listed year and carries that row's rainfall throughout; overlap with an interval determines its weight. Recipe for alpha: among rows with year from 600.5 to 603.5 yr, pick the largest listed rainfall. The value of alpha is 439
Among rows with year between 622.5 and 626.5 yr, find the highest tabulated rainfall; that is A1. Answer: 407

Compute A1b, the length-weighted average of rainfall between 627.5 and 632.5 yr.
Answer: 323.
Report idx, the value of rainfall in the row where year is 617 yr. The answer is 443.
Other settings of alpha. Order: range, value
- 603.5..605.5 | 444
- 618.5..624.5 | 435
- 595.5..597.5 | 426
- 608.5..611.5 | 403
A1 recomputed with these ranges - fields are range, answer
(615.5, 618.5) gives 449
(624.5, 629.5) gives 380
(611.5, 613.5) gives 331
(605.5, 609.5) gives 457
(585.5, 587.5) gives 402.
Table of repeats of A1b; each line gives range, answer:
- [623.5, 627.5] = 348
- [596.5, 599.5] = 417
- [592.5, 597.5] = 410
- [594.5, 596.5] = 415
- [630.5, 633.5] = 385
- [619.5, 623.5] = 422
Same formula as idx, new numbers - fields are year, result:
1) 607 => 406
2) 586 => 401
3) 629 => 286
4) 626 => 323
